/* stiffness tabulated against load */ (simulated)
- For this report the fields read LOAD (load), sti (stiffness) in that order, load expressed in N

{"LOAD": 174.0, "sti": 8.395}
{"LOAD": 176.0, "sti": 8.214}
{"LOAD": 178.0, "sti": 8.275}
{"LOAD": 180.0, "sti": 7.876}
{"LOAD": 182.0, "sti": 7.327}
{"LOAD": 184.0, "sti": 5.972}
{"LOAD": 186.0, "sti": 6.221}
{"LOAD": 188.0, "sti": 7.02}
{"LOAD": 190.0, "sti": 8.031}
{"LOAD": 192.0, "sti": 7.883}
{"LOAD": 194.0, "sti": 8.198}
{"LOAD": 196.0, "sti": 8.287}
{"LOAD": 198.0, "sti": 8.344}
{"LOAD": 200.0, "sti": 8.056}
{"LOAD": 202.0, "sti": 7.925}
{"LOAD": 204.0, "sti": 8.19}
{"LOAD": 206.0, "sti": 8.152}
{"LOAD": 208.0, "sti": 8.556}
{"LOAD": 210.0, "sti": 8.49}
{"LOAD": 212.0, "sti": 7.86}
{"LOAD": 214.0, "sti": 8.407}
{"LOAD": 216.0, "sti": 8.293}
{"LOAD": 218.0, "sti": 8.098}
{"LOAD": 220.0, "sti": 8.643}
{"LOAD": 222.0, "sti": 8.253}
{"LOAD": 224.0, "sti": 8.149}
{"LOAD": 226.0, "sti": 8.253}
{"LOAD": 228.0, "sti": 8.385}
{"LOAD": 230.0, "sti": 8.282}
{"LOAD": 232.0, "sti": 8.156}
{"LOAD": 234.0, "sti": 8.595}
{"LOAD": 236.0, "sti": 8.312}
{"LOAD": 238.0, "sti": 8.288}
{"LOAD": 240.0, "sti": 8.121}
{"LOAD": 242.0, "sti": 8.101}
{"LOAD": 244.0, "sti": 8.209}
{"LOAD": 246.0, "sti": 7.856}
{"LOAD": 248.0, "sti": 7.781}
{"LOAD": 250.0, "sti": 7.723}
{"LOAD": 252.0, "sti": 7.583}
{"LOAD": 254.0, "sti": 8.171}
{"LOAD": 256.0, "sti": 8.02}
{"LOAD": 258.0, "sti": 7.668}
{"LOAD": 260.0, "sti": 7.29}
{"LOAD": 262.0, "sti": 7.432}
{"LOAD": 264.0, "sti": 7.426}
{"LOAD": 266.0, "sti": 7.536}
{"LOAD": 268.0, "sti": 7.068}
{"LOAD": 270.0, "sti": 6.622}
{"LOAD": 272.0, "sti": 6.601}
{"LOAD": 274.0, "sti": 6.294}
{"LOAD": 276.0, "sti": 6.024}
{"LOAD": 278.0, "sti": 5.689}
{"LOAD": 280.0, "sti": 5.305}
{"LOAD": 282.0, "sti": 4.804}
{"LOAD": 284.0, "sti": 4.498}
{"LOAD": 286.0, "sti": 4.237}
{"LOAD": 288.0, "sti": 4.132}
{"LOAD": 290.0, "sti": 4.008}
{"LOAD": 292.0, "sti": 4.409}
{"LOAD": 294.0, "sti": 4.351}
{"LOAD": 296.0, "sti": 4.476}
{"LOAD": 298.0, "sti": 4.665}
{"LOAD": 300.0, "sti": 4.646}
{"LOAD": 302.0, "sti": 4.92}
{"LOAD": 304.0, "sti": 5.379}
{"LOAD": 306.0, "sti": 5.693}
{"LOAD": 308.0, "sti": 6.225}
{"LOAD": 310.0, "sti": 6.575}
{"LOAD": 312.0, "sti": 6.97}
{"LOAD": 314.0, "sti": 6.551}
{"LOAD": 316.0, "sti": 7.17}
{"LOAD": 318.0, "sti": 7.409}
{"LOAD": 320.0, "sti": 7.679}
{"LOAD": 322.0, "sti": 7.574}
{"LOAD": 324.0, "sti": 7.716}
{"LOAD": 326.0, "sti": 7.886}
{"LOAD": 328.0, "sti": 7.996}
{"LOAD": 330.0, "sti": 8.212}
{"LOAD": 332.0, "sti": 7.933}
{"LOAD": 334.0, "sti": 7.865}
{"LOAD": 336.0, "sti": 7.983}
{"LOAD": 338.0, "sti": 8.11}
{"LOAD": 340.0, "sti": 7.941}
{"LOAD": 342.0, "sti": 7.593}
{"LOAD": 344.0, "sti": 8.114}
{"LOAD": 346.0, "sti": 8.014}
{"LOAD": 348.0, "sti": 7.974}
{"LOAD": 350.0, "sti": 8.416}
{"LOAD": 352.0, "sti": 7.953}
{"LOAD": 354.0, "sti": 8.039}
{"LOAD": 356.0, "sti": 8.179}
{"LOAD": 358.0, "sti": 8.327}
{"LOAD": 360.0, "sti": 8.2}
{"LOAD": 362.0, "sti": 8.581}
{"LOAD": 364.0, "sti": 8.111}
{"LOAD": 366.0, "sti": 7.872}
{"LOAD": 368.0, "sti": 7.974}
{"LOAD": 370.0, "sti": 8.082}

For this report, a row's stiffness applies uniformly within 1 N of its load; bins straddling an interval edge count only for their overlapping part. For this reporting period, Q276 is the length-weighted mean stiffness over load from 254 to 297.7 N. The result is 5.93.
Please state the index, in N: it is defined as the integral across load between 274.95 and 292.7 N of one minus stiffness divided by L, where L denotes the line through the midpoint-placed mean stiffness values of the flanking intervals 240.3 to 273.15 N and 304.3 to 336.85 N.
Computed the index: 6.3 N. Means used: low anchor 7.57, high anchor 7.29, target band 4.8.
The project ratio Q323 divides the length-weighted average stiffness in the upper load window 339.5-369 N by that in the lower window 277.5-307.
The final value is 1.7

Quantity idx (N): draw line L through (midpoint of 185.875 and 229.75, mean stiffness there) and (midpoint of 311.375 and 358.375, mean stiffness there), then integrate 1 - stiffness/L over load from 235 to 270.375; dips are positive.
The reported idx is 1.1 N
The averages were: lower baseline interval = 8.12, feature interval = 7.75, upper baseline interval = 7.82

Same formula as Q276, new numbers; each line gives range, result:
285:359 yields 6.79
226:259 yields 8.08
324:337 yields 7.96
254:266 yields 7.61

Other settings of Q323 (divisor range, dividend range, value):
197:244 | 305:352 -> 0.92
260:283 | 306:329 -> 1.11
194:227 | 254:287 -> 0.78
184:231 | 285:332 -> 0.76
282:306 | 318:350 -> 1.73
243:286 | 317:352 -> 1.15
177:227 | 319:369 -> 1.01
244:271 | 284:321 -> 0.73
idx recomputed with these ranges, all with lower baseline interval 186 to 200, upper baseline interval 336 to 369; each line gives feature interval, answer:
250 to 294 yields 9.6 N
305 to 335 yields 2.8 N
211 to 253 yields -1.4 N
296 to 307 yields 4.1 N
